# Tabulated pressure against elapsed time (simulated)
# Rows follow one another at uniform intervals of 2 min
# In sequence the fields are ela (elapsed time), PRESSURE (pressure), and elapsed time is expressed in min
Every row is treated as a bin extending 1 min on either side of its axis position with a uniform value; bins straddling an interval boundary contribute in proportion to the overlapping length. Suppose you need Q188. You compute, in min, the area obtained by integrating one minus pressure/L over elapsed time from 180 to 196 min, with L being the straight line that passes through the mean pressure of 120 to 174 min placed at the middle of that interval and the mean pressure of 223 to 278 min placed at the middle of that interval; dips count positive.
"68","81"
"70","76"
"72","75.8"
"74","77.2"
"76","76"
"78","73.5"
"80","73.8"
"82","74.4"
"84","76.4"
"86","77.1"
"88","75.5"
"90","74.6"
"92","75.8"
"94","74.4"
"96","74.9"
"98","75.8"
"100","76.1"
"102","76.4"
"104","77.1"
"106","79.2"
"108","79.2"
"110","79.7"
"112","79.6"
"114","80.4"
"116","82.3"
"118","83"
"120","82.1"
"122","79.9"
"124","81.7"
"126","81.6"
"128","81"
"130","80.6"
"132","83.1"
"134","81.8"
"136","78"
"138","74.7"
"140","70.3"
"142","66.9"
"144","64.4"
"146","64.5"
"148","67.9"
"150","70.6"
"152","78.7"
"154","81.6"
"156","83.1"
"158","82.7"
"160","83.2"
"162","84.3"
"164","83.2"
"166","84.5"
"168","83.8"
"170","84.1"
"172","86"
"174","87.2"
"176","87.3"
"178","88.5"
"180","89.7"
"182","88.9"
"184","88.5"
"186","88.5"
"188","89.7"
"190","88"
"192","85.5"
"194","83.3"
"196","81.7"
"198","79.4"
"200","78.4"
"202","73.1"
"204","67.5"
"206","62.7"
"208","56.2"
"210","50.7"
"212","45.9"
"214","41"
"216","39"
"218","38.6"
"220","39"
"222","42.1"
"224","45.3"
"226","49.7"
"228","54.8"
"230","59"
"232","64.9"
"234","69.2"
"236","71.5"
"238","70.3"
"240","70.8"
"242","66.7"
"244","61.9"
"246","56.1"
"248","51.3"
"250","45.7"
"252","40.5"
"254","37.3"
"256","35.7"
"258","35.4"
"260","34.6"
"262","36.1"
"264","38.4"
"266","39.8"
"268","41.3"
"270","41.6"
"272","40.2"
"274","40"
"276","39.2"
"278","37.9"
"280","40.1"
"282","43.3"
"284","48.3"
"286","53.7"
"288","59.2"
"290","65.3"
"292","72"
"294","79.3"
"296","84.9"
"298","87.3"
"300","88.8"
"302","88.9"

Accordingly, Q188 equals -4.80 min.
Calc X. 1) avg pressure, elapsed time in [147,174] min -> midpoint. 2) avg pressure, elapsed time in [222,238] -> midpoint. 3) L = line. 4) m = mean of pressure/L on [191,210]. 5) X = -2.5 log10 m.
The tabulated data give -0.07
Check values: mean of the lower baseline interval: 81.3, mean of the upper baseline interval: 58.8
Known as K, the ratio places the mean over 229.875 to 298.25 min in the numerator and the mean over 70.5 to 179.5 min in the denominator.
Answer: 0.67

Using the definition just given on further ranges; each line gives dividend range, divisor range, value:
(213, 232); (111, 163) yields 0.60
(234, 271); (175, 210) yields 0.61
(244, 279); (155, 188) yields 0.48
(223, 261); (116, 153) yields 0.70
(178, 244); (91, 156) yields 0.86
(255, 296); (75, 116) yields 0.61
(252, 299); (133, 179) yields 0.62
